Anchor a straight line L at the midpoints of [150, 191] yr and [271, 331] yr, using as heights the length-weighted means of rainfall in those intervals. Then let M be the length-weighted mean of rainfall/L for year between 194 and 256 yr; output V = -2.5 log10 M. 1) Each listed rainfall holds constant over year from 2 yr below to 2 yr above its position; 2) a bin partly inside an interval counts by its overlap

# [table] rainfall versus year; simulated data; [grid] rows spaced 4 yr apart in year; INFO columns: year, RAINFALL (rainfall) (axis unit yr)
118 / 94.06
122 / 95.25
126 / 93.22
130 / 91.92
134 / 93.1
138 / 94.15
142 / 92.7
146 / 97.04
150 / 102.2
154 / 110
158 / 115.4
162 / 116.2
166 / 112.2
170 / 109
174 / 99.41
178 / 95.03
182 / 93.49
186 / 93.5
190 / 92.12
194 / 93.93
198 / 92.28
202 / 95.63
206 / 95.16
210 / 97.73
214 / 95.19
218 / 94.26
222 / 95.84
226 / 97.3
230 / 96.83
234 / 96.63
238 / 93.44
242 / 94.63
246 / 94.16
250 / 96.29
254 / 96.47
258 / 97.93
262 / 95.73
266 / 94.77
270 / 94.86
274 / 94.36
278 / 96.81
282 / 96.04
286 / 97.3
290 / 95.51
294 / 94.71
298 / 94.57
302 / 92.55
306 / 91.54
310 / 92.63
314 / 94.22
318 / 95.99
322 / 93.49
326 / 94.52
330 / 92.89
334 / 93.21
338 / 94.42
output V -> 0.05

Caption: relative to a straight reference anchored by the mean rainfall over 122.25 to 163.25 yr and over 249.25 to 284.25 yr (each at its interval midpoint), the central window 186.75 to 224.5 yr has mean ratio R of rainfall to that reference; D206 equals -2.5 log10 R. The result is 0.037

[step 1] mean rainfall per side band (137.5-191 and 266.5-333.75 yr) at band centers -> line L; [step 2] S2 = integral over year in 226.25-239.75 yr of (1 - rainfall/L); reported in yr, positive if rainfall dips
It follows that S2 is 0.3 yr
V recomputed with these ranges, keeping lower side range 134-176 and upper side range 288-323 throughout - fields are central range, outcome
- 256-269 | 0.01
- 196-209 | 0.07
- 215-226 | 0.05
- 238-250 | 0.04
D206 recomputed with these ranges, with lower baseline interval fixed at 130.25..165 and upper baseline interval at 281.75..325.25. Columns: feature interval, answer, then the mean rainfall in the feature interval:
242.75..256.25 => 0.02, 95.6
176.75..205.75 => 0.07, 93.8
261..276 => 0.01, 94.9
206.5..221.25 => 0.04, 95.7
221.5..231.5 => 0.02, 96.8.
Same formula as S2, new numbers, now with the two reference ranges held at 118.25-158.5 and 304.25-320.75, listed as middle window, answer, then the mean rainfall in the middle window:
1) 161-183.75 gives -1.62 yr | 104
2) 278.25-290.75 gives -0.29 yr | 96.4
